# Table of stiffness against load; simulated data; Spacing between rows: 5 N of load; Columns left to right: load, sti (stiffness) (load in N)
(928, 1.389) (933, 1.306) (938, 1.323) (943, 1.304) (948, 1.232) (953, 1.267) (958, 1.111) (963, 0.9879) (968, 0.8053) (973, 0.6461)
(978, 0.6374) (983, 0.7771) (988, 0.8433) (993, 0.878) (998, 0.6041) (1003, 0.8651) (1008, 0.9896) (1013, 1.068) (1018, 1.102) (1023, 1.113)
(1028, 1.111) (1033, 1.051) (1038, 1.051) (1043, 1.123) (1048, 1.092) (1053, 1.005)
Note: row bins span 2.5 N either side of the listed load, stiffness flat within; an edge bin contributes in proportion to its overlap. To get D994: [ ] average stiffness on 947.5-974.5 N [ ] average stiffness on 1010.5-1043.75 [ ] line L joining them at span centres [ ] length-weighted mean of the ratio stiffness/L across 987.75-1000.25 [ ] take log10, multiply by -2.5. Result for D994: 0.34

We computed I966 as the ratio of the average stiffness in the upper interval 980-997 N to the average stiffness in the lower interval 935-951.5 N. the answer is 0.6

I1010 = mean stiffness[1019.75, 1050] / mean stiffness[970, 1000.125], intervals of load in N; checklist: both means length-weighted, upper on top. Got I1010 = 1.49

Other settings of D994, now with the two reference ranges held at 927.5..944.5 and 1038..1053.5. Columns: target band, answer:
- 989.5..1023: 0.24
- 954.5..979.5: 0.41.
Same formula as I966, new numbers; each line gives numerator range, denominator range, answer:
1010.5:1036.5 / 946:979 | 1.13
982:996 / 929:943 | 0.63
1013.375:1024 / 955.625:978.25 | 1.28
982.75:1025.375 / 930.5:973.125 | 0.81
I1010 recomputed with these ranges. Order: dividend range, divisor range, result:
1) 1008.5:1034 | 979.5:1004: 1.38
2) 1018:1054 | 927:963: 0.87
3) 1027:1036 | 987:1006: 1.34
